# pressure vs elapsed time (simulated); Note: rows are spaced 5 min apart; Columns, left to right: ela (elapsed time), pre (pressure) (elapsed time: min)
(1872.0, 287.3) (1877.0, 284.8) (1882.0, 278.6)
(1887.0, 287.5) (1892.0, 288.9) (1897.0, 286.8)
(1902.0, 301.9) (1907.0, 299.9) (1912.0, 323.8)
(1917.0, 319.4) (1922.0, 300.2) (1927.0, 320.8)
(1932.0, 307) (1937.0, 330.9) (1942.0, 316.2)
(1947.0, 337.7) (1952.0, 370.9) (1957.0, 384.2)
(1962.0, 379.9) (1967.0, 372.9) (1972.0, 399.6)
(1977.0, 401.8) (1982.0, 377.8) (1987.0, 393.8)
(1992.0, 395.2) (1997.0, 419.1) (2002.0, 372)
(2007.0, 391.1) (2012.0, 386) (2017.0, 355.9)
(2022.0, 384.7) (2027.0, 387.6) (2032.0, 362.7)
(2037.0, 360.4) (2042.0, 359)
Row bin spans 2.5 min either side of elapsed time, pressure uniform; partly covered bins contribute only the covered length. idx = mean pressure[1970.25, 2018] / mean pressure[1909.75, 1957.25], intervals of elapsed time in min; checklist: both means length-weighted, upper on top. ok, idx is 1.2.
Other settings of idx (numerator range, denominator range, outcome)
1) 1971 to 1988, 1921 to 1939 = 1.24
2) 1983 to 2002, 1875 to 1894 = 1.39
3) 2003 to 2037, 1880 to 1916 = 1.27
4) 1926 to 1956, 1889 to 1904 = 1.14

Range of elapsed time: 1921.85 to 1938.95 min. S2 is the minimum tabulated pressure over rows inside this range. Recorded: 300.2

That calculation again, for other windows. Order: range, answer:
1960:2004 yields 372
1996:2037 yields 355.9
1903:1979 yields 299.9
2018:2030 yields 384.7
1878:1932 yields 278.6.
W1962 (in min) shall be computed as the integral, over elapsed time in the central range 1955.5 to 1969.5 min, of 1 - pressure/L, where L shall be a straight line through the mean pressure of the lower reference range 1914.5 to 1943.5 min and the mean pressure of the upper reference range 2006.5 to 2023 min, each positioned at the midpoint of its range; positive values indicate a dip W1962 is -1.6 min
